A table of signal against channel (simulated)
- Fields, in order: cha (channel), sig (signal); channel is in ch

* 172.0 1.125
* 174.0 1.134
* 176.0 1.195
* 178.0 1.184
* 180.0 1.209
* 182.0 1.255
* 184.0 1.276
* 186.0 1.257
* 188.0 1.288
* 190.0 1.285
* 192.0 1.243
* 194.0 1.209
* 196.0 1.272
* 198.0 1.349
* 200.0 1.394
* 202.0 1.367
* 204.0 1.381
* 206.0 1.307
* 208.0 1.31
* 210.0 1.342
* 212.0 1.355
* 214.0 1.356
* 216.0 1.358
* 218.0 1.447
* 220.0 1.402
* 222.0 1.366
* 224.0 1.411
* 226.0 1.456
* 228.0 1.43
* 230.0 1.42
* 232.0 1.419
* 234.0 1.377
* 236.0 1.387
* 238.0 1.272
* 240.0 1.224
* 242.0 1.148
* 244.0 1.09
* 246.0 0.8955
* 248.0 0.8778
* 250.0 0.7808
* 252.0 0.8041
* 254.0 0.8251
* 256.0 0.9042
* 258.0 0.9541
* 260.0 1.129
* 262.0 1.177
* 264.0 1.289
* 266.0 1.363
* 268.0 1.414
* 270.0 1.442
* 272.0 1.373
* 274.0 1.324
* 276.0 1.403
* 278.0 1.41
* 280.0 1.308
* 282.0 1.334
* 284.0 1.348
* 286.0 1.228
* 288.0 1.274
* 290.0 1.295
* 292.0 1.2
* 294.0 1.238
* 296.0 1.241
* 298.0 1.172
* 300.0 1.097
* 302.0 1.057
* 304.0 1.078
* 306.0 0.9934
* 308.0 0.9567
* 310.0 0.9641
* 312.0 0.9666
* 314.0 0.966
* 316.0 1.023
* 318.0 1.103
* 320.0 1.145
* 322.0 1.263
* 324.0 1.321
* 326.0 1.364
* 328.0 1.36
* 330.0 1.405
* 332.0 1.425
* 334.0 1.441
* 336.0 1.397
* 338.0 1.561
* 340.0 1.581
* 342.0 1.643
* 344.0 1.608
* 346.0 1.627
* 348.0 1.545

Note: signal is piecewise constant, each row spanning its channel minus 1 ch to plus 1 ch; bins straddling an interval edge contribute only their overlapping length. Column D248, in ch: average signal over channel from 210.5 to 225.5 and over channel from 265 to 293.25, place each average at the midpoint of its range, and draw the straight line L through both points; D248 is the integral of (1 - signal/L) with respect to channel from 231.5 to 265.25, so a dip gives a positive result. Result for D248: 6.8 ch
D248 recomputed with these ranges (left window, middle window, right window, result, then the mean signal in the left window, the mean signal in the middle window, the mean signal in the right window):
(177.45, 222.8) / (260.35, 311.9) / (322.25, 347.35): 6.6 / 1.31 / 1.23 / 1.47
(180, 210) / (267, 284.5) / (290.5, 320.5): -3.6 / 1.3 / 1.37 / 1.08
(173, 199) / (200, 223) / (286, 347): -2.2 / 1.24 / 1.36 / 1.26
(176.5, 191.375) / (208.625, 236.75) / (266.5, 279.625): -1.8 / 1.25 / 1.39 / 1.39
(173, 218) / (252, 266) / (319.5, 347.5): 3.2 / 1.29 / 1.05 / 1.45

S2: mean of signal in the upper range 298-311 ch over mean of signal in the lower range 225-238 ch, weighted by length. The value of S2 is 0.7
